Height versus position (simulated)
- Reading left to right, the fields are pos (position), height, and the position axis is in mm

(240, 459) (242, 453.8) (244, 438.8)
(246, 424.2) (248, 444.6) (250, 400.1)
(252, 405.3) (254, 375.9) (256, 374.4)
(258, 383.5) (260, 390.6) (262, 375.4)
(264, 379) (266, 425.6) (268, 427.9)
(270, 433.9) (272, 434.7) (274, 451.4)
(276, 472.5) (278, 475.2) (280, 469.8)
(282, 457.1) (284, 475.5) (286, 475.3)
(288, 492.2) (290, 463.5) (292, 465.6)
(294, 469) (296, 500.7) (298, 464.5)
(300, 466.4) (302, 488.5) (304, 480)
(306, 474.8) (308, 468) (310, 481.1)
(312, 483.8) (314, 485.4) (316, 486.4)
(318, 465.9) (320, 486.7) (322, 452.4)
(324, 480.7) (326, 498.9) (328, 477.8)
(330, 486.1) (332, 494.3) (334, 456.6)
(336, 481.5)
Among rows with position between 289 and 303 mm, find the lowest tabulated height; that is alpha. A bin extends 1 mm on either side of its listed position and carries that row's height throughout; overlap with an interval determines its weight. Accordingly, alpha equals 463.5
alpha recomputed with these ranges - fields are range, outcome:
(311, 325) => 452.4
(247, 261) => 374.4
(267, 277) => 427.9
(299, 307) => 466.4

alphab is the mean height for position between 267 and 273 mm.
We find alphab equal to 432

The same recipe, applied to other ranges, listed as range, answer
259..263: 383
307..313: 478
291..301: 473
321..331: 479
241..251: 432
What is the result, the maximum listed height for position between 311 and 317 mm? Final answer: 486.4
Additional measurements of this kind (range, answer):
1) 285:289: 492.2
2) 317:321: 486.7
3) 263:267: 425.6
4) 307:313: 483.8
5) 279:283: 469.8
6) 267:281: 475.2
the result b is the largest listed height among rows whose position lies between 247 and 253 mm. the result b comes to 444.6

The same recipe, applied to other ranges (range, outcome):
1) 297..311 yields 488.5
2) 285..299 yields 500.7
